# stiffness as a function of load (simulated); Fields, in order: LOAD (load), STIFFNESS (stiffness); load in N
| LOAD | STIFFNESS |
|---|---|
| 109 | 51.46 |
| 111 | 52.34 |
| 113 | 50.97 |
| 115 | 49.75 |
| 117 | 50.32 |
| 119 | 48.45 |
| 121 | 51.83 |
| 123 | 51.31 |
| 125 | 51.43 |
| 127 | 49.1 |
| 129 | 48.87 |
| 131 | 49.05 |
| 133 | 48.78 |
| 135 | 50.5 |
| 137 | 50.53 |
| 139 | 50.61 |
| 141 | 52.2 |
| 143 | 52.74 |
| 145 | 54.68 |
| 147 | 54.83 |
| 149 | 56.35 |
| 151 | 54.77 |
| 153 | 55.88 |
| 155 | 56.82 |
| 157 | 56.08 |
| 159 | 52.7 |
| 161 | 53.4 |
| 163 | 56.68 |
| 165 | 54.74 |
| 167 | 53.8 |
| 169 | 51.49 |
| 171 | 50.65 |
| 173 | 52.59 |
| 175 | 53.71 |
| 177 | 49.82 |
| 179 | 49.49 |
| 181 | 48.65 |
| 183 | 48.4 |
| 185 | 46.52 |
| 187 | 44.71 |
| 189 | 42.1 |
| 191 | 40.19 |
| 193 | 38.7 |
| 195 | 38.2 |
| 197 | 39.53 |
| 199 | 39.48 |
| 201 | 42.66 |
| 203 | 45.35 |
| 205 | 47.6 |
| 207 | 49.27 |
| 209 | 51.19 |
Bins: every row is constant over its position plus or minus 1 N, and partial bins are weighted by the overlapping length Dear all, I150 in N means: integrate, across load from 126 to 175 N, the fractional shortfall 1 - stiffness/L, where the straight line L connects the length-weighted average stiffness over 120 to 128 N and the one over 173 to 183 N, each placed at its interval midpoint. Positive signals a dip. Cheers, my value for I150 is -2.1 N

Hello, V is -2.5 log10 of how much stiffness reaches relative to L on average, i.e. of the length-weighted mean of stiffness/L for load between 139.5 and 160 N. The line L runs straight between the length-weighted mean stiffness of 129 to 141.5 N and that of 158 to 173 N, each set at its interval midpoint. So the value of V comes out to -0.06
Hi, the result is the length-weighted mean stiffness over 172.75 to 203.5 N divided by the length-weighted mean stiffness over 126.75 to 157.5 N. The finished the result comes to 0.9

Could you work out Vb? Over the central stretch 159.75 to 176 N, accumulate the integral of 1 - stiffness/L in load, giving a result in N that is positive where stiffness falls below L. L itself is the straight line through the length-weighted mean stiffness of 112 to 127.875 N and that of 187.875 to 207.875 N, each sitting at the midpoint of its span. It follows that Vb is -2.8 N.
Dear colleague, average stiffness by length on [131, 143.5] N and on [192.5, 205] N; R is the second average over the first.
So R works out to 0.81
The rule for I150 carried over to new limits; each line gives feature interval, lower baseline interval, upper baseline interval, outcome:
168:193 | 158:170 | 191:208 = 0.4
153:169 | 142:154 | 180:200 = -1.1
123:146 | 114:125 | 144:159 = 0.9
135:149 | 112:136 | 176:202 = -1.3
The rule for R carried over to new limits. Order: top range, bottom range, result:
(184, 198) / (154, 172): 0.77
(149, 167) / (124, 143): 1.10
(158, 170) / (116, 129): 1.07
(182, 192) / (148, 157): 0.79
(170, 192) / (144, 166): 0.87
